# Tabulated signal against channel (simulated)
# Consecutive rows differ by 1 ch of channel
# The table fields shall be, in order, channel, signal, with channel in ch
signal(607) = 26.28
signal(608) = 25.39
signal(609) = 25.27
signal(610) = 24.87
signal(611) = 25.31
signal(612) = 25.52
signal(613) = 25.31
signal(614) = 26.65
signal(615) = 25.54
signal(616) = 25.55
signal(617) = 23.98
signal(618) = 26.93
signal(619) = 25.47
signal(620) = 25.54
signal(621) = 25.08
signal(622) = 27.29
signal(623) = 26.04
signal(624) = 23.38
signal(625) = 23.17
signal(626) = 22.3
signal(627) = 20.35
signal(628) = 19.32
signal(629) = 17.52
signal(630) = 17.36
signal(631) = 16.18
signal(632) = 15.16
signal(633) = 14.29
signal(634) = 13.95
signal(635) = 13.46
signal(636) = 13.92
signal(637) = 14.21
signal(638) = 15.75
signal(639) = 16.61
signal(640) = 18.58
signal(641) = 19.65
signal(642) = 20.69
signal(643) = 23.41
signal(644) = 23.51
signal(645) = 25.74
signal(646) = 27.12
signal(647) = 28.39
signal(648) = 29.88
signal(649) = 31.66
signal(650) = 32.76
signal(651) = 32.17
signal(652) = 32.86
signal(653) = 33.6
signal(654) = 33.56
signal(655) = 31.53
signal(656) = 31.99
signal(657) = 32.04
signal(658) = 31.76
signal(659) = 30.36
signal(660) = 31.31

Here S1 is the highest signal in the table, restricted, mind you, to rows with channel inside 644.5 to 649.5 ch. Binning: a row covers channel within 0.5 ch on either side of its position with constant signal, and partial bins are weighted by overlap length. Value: 31.66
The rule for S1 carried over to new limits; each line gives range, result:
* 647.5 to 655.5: 33.6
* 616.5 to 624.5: 27.29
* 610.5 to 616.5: 26.65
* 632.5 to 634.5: 14.29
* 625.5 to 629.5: 22.3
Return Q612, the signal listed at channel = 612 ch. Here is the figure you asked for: 25.52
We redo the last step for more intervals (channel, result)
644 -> 23.51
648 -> 29.88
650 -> 32.76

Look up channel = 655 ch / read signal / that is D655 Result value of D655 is 31.53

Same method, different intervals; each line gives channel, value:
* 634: 13.95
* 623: 26.04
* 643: 23.41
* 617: 23.98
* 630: 17.36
